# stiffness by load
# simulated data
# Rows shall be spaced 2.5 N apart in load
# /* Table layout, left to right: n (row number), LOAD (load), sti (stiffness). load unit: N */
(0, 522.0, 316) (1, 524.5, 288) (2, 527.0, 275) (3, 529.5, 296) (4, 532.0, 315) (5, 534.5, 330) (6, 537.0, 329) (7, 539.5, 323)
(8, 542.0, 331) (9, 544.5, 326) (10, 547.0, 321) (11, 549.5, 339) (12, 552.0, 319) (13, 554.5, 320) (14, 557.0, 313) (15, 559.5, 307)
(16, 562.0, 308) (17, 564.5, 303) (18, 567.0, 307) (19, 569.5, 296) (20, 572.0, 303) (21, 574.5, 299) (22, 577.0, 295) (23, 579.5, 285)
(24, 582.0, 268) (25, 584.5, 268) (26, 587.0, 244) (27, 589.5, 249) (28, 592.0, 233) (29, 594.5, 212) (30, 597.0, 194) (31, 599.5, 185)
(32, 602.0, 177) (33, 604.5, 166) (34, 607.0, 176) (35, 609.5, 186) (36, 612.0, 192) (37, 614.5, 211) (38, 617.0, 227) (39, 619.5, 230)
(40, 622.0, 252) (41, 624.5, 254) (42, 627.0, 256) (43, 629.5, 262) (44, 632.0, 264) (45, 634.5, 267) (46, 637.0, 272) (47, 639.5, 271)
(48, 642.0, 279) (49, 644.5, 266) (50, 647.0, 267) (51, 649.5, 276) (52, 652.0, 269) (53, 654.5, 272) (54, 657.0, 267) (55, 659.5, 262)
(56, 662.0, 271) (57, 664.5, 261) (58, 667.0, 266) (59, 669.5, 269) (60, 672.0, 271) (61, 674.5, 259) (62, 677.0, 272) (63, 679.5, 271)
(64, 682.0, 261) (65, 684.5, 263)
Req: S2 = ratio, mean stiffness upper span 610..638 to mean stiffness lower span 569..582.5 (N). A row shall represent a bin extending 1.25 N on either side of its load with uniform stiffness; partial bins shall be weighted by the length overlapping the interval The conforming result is 0.8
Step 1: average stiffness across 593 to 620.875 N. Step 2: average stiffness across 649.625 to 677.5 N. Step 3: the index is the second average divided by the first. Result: 1.4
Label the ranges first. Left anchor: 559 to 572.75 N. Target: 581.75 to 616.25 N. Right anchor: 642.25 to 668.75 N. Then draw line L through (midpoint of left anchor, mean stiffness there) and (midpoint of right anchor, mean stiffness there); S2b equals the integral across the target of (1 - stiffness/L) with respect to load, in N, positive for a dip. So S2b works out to 9.6 N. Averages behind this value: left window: 304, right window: 268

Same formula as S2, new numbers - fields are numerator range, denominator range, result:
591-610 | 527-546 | 0.60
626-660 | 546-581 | 0.87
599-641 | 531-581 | 0.73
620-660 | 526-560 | 0.83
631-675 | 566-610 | 1.11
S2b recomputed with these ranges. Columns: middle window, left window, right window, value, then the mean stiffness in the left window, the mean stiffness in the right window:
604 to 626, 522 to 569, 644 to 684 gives 5.7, 314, 267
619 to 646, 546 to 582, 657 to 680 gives 1.8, 307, 267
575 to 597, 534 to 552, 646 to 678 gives 3.7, 328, 268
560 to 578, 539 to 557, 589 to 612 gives -1.9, 325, 196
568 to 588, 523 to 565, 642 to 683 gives 1.2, 315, 268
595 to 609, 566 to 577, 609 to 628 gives 3.9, 300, 227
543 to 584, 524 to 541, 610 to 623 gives -4.5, 309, 220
